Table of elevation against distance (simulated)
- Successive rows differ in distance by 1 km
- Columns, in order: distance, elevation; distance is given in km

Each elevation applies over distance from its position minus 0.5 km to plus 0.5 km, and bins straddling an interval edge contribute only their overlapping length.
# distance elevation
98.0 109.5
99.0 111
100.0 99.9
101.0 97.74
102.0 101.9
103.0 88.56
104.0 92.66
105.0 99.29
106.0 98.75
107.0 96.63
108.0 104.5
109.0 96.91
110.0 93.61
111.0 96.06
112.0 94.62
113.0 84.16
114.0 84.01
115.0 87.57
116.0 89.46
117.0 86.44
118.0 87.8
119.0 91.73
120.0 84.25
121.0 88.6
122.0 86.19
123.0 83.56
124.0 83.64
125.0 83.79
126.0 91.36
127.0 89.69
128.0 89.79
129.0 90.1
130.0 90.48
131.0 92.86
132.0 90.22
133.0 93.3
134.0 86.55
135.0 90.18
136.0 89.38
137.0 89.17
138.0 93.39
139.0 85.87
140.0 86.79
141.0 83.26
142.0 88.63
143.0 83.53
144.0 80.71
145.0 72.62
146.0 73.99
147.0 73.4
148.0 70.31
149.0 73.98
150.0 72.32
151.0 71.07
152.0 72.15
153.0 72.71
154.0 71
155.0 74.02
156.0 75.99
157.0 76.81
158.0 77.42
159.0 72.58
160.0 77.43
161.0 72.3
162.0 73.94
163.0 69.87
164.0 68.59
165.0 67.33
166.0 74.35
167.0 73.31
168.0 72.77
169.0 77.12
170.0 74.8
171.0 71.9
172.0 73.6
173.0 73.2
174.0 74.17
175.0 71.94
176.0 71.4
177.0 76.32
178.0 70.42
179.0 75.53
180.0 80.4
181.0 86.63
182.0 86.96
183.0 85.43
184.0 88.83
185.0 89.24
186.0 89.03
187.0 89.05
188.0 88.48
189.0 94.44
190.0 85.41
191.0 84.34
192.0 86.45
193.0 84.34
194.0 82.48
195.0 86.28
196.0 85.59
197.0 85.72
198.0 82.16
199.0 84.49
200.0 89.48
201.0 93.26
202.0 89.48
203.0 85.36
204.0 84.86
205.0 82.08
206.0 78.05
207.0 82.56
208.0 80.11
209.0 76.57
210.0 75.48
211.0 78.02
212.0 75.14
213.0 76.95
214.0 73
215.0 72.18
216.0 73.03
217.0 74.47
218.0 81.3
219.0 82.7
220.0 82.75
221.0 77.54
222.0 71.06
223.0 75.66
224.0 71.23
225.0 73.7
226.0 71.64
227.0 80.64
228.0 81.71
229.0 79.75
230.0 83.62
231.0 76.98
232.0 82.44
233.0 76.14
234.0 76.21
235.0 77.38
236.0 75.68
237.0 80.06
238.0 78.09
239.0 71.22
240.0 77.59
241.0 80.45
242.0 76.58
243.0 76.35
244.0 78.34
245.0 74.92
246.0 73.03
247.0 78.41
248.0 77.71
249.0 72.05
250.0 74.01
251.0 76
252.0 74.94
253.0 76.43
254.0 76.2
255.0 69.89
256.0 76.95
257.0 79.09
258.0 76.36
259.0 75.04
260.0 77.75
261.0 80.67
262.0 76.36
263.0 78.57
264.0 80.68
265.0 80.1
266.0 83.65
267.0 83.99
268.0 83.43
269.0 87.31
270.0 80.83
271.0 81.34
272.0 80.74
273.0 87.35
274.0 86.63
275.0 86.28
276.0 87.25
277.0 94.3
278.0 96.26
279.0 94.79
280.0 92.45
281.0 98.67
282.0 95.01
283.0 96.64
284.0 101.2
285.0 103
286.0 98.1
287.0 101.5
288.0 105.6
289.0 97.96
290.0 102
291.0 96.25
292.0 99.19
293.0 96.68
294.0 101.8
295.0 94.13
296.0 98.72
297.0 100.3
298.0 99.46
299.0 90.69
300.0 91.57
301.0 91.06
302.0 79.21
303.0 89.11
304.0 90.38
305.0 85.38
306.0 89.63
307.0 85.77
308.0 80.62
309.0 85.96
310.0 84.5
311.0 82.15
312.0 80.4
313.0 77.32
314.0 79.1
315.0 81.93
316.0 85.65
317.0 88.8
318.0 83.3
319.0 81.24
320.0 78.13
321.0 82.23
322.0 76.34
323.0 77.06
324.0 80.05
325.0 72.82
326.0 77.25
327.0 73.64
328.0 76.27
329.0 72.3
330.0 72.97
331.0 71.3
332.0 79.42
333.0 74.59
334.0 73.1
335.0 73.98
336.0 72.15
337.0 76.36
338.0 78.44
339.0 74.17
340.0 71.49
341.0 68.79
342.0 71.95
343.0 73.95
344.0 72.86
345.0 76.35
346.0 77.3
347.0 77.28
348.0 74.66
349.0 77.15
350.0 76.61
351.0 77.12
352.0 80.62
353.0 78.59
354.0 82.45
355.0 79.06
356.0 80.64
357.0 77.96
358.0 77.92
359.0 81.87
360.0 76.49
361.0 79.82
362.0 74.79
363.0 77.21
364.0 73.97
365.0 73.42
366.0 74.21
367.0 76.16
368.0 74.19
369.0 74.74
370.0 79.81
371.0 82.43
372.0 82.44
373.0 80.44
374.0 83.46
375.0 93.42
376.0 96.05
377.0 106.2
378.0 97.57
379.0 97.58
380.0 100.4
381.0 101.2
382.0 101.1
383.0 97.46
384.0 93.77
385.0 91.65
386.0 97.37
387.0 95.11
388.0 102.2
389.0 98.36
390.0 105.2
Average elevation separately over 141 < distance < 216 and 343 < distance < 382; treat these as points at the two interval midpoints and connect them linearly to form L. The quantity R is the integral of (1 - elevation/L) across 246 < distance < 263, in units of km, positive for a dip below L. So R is 0.8 km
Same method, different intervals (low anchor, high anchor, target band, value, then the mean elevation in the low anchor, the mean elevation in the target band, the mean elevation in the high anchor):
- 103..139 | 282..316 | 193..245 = 6.85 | 90.5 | 79.3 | 92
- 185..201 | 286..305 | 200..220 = 1.86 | 86.8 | 80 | 95.6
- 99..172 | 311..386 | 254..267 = 0.61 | 84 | 78.1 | 80.5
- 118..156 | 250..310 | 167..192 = 1.27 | 83.3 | 80.5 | 88.1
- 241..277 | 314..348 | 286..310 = -4.86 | 79.2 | 93.5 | 76.5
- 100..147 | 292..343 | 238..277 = 2.46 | 89.4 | 79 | 82.1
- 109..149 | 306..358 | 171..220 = 1.33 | 86.7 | 81.5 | 77.8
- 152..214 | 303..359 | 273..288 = -3.13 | 79.5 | 95.2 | 78.4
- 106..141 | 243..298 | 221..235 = 1.68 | 89.8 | 77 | 86.6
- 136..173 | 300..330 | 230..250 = 0.56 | 76.2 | 76.9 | 81.7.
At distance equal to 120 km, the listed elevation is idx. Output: 84.25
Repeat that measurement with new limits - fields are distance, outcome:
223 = 75.66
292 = 99.19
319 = 81.24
